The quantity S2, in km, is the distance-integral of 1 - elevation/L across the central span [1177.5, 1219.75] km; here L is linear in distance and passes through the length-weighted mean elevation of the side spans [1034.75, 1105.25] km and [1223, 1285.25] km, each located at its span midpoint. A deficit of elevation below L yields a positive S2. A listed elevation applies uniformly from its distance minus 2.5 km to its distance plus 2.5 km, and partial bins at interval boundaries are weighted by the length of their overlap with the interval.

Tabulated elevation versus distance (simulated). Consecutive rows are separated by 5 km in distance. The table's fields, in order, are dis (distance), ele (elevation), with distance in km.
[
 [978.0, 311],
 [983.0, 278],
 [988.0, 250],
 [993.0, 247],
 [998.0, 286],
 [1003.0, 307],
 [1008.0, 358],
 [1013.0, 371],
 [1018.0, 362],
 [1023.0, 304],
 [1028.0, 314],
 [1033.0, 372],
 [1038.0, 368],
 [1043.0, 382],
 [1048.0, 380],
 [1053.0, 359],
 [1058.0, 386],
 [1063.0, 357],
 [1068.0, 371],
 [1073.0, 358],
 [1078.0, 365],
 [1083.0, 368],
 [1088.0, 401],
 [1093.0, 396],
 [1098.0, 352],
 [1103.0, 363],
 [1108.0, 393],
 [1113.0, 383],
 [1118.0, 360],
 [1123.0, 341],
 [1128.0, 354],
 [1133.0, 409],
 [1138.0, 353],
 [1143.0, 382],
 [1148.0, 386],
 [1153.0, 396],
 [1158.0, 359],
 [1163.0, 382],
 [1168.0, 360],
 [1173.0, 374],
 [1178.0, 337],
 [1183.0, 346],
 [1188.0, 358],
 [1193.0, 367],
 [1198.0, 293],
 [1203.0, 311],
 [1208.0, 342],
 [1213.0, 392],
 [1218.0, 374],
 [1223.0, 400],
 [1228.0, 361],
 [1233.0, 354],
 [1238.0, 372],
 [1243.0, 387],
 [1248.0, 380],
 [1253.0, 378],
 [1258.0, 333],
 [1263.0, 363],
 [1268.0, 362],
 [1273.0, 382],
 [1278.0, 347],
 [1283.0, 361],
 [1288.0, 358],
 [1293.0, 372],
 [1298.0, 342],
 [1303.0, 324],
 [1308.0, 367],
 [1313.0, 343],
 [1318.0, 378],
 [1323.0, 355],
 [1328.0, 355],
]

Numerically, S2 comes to 2.5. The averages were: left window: 372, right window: 366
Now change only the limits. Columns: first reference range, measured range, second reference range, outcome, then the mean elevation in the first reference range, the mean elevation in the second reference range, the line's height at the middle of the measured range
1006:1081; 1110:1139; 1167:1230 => -0.8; 361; 355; 358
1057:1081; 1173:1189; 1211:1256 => 1.0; 366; 377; 374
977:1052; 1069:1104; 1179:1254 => -3.5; 327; 360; 339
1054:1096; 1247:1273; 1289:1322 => -0.4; 374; 355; 358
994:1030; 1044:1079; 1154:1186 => -3.3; 326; 361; 337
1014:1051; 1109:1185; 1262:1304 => -2.6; 355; 358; 356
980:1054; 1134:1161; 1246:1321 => -2.6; 328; 359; 344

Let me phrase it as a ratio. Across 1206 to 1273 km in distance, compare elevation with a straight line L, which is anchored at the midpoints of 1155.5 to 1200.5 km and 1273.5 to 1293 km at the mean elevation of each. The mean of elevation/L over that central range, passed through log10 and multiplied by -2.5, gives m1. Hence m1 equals -0.04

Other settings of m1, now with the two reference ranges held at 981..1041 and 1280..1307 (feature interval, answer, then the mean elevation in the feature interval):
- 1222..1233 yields -0.08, 372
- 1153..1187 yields -0.08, 362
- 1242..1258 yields -0.08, 374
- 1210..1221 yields -0.12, 382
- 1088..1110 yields -0.15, 378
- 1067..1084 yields -0.12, 365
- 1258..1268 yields -0.02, 355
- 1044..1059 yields -0.16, 375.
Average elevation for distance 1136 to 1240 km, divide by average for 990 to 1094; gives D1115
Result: 1.03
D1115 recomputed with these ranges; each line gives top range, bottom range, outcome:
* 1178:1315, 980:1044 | 1.11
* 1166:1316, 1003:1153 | 0.98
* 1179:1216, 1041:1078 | 0.93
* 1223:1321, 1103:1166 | 0.97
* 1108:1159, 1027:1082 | 1.02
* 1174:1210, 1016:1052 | 0.95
